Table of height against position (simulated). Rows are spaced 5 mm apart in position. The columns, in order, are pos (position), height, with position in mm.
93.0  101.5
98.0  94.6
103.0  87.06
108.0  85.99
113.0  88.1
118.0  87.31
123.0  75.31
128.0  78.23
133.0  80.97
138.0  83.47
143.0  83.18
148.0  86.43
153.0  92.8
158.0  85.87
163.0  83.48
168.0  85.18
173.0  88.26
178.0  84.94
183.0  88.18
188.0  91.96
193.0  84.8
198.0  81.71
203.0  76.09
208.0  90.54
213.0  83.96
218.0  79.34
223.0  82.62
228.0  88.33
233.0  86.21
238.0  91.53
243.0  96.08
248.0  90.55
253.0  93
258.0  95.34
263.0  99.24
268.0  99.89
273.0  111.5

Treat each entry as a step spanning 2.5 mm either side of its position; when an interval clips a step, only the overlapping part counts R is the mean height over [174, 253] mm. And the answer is 86.7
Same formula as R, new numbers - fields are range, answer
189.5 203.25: 82.5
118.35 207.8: 84.4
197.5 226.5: 82.6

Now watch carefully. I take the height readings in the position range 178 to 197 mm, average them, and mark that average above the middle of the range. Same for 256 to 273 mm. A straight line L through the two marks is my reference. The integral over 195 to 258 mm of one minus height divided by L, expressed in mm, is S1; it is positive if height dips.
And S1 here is 4.6 mm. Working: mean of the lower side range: 87.3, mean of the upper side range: 100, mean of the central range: 87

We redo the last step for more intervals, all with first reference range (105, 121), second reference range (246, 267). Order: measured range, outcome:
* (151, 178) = 0.9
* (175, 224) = 3.8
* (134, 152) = 0.8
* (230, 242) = 0.5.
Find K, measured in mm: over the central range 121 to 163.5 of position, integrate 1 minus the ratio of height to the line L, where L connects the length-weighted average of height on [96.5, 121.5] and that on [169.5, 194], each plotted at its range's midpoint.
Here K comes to 2.1 mm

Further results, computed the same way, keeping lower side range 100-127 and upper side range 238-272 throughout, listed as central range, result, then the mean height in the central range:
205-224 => 1.8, 84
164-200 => 1.5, 86.4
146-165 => 0.2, 87.3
